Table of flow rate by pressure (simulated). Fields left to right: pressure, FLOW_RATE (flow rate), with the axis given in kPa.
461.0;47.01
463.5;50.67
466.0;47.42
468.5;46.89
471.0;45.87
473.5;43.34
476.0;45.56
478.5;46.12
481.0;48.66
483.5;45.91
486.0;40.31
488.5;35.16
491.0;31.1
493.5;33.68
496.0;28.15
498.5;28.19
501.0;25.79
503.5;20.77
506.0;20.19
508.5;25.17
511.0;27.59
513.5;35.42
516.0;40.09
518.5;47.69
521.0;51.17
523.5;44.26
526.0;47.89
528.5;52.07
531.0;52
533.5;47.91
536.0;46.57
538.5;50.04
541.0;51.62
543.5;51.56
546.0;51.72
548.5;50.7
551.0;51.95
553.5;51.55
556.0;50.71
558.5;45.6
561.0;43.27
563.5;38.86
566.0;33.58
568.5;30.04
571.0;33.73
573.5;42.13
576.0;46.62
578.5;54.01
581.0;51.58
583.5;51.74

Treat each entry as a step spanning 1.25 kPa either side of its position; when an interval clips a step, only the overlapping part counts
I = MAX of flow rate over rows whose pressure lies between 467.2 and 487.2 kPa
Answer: 48.66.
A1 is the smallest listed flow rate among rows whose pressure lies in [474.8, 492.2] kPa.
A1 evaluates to 31.1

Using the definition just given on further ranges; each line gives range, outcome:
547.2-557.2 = 50.7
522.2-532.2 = 44.26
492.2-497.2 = 28.15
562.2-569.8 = 30.04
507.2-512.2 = 25.17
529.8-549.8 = 46.57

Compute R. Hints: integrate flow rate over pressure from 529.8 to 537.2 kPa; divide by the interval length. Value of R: 48.8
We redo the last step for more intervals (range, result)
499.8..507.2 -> 22.2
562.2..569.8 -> 34.2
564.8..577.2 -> 37.2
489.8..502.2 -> 29.4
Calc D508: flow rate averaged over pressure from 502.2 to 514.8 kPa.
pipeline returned 25.9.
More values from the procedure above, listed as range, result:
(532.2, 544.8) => 49.6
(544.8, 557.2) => 51.3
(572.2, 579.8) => 47.5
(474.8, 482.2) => 46.8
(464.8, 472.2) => 46.7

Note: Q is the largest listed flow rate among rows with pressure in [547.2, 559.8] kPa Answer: 51.95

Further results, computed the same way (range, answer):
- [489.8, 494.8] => 33.68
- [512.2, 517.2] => 40.09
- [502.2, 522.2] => 51.17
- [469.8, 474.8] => 45.87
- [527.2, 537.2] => 52.07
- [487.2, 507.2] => 35.16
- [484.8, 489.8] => 40.31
